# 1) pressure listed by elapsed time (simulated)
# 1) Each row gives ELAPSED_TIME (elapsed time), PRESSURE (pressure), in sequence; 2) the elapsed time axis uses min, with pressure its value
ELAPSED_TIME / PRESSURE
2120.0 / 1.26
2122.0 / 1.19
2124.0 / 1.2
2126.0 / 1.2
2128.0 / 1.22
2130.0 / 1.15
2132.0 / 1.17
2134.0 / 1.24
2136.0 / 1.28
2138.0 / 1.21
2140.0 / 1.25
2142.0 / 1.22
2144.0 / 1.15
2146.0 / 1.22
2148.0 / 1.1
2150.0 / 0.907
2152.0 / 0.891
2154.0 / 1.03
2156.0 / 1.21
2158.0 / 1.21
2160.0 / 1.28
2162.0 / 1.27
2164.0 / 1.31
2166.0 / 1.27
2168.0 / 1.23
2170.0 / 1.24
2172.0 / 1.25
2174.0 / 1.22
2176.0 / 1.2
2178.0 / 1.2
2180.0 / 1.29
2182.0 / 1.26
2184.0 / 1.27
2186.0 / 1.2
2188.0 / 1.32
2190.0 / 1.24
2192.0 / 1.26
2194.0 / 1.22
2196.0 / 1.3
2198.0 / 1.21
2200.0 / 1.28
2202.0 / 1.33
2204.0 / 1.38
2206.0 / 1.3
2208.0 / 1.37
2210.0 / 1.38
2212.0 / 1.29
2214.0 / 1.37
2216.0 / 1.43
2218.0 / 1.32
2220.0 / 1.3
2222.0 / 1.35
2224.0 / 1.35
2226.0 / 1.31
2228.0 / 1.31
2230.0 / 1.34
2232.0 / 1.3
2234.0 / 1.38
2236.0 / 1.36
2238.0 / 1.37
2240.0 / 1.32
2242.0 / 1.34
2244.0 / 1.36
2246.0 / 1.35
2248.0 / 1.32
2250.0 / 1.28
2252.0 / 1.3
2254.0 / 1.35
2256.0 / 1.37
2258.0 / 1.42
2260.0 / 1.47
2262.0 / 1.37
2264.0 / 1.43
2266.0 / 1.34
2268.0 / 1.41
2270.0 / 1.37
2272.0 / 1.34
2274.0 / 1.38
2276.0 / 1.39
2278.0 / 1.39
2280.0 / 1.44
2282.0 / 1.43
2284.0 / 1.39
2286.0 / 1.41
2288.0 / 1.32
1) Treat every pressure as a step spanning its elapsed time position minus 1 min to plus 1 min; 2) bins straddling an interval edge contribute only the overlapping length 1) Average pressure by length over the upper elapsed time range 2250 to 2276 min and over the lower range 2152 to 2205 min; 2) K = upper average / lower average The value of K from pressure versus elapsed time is 1.1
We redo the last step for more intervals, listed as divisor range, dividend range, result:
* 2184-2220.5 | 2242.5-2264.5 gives 1.05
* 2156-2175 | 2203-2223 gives 1.08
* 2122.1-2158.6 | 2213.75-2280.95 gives 1.17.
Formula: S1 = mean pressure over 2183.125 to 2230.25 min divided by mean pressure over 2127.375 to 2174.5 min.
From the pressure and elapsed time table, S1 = 1.10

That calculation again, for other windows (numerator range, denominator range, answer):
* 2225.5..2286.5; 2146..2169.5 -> 1.18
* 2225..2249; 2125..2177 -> 1.13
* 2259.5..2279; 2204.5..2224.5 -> 1.03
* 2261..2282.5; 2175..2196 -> 1.11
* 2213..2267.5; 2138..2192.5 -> 1.12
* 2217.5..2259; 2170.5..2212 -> 1.05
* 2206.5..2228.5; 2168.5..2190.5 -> 1.08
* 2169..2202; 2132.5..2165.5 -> 1.06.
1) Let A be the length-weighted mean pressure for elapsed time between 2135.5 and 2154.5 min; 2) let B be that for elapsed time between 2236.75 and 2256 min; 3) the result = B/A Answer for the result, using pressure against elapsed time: 1.19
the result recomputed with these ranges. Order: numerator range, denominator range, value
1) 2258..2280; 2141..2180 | 1.18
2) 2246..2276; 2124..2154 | 1.18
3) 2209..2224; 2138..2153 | 1.21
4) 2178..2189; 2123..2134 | 1.06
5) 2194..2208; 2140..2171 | 1.11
